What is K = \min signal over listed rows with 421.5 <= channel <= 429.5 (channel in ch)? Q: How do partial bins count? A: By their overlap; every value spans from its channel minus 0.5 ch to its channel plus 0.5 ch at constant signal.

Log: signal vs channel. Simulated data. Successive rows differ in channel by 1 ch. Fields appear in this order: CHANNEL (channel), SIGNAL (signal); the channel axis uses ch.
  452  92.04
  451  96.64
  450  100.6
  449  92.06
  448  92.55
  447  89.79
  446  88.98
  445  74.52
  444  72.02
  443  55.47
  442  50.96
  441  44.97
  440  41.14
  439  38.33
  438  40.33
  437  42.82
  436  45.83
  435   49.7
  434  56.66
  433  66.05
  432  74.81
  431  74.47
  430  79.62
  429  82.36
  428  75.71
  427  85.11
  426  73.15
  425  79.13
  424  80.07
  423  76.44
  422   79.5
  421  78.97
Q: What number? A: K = 73.15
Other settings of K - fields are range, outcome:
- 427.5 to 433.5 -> 66.05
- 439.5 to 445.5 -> 41.14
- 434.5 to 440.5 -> 38.33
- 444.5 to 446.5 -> 74.52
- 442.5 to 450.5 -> 55.47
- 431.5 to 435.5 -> 49.7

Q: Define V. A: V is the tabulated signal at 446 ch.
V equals 88.98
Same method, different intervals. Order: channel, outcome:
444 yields 72.02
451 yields 96.64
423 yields 76.44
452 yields 92.04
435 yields 49.7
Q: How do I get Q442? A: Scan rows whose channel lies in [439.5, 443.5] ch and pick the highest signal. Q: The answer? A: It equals 55.47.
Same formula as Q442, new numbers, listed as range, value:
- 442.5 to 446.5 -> 88.98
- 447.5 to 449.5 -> 92.55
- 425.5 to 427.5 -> 85.11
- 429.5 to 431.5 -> 79.62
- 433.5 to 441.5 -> 56.66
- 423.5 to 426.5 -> 80.07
